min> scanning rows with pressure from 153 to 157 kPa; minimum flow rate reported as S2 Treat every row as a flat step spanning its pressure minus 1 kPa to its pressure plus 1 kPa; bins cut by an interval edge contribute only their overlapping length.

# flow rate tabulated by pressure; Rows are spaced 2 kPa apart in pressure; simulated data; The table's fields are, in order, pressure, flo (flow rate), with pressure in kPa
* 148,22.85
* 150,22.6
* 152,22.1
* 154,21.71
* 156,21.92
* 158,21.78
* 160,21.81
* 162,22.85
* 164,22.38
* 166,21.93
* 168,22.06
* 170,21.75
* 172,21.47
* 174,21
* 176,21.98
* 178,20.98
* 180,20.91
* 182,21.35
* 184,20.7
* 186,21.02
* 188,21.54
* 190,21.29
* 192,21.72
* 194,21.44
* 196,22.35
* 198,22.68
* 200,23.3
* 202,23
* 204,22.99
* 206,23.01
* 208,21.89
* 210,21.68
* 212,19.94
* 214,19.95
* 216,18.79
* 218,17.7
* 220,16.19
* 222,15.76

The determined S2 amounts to 21.71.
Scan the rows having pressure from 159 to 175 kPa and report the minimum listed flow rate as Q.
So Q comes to 21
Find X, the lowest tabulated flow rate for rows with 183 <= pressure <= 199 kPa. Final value 20.7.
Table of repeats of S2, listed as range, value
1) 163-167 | 21.93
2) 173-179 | 20.98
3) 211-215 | 19.94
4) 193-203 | 21.44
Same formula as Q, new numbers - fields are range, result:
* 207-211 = 21.68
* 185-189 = 21.02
